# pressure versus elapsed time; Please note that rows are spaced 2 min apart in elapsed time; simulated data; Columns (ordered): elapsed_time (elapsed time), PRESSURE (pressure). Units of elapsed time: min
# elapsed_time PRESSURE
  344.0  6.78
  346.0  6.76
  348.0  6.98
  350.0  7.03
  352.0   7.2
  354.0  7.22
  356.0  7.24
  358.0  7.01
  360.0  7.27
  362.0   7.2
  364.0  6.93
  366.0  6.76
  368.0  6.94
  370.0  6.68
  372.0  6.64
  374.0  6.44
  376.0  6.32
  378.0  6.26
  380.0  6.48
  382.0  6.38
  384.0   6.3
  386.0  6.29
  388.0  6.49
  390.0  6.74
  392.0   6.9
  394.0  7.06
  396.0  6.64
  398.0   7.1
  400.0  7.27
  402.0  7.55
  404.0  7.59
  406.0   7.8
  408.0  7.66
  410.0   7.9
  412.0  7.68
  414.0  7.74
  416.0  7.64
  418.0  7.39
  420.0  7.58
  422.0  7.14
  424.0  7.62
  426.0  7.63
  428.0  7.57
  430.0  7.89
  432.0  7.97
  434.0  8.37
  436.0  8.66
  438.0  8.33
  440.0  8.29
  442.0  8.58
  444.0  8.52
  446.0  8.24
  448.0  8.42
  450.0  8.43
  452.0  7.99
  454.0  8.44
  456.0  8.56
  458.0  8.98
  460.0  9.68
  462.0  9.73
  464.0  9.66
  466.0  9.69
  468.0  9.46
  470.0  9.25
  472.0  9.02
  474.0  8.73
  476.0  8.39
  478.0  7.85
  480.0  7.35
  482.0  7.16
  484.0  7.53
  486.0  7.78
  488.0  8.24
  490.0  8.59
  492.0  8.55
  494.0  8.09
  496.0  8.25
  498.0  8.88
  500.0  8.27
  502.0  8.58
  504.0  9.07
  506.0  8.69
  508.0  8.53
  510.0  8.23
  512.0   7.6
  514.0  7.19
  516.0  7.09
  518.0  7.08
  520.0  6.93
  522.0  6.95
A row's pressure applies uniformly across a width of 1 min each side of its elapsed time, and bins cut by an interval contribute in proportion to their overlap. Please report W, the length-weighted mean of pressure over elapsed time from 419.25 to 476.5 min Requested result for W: 8.52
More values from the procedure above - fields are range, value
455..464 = 9.28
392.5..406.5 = 7.25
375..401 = 6.63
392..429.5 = 7.47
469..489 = 8.13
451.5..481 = 8.87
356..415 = 6.97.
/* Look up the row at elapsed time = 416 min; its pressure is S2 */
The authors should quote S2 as 7.64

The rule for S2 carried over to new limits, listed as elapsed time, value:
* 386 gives 6.29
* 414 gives 7.74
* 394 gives 7.06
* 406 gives 7.8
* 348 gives 6.98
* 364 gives 6.93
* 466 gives 9.69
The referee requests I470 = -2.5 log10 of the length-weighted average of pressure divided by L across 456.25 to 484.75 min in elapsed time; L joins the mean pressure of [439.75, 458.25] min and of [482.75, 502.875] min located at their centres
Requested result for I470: -0.05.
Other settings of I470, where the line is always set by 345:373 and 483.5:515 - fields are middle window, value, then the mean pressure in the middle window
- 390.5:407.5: 0.02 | 7.24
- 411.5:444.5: -0.04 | 7.91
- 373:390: 0.13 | 6.39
